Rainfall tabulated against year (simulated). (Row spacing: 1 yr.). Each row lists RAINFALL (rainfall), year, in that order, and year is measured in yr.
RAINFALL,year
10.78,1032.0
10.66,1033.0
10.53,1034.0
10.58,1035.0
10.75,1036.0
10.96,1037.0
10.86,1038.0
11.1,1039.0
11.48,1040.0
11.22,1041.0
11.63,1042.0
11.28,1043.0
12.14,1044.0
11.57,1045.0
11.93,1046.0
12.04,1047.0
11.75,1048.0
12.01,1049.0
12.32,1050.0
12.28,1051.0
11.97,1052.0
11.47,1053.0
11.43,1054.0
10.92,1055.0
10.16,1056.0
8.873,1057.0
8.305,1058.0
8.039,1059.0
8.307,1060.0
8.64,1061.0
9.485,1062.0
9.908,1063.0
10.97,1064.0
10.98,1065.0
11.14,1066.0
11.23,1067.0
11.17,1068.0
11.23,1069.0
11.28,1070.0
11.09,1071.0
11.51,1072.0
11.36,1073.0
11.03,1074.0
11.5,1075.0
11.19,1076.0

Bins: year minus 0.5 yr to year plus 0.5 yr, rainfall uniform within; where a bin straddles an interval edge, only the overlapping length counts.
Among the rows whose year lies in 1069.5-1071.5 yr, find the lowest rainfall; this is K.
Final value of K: 11.09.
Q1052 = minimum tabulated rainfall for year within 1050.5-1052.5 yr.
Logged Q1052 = 11.97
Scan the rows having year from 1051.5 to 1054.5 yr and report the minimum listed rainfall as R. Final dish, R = 11.43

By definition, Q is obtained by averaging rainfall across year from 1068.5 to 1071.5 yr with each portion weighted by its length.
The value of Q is 11.2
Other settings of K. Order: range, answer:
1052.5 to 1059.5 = 8.039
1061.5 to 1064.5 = 9.485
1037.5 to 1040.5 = 10.86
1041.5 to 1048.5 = 11.28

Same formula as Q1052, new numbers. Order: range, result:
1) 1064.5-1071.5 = 10.98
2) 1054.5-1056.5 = 10.16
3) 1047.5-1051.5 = 11.75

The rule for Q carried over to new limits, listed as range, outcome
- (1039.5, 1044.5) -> 11.6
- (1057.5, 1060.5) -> 8.22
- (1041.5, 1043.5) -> 11.5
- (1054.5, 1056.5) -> 10.5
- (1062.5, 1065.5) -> 10.6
